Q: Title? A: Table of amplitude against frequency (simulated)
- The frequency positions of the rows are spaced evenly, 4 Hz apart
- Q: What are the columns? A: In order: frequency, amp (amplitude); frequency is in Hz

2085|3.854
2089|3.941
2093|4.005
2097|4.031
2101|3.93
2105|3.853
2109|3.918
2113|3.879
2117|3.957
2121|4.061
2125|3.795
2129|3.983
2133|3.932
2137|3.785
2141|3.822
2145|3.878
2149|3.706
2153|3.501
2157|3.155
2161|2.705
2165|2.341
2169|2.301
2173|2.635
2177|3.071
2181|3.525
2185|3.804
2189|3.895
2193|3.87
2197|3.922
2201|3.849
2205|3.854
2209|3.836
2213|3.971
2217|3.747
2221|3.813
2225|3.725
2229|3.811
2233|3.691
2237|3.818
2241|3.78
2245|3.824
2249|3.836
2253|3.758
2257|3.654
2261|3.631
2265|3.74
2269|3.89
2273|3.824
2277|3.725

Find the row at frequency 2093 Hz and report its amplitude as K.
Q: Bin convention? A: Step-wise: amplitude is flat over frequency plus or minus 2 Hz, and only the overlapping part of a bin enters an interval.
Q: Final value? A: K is 4.005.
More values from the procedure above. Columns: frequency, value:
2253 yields 3.758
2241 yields 3.78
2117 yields 3.957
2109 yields 3.918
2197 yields 3.922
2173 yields 2.635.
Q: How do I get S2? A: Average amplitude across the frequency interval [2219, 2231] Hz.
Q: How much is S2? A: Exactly 3.78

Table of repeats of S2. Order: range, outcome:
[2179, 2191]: 3.74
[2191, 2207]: 3.87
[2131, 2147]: 3.85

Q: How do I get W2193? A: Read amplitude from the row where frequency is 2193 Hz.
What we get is 3.87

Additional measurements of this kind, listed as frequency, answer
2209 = 3.836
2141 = 3.822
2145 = 3.878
